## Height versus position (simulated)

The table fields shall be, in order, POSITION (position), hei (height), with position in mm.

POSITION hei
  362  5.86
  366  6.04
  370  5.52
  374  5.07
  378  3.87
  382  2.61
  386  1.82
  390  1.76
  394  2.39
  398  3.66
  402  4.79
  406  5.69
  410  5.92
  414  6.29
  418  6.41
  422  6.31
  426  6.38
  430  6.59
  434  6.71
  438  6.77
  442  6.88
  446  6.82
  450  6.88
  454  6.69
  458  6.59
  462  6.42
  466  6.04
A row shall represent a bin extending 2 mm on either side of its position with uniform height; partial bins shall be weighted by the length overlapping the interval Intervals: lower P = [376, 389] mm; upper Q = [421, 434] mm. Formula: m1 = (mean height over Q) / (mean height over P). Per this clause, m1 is 2.41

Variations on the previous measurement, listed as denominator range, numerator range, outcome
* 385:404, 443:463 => 2.28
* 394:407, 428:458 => 1.58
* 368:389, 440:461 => 1.83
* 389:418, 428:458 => 1.47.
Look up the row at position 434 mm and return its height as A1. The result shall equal 6.71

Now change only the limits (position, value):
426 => 6.38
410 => 5.92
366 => 6.04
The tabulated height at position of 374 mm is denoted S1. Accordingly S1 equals 5.07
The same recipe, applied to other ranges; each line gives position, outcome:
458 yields 6.59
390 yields 1.76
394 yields 2.39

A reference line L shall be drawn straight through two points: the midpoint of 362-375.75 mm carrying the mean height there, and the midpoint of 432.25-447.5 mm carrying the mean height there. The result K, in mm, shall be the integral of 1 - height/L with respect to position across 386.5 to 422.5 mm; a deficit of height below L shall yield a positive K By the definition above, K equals 9.5 mm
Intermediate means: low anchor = 5.6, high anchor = 6.8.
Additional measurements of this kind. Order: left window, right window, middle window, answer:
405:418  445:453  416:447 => -0.6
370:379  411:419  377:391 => 7.2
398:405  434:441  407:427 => -2.6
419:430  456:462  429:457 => -1.3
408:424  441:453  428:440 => -0.2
